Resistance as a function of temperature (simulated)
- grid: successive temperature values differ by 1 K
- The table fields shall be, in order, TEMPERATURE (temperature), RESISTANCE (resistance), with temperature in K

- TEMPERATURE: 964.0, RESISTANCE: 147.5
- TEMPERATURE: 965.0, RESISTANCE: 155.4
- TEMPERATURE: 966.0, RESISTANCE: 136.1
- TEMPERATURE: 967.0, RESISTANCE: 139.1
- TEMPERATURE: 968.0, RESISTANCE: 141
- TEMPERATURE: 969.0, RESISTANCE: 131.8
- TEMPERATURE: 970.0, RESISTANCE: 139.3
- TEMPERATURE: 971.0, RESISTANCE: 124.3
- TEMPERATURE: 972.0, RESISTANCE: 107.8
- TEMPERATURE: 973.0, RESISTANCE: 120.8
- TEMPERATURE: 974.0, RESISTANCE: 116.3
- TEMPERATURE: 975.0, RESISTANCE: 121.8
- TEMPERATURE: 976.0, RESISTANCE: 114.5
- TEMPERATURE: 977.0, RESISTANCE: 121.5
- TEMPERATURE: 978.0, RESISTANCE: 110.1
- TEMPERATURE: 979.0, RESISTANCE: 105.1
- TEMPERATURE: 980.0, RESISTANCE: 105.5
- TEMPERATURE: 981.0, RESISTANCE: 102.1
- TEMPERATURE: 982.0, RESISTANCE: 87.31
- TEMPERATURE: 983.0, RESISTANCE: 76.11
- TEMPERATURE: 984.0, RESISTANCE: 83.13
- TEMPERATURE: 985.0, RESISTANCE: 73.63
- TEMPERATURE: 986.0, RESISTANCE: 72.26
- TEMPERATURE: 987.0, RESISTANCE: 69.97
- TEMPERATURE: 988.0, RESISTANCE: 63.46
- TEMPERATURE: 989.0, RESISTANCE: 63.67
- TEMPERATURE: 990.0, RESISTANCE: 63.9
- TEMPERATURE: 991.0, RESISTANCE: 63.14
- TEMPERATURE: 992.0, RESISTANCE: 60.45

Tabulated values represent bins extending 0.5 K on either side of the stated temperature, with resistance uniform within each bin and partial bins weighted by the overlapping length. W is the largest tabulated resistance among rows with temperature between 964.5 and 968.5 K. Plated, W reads 155.4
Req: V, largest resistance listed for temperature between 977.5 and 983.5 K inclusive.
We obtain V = 110.1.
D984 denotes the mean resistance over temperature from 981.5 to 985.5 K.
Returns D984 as 80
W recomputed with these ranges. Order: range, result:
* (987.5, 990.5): 63.9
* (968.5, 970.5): 139.3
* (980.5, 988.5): 102.1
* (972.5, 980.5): 121.8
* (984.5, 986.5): 73.63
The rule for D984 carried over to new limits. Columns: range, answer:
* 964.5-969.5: 141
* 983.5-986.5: 76.3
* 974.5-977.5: 119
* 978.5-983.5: 95.2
